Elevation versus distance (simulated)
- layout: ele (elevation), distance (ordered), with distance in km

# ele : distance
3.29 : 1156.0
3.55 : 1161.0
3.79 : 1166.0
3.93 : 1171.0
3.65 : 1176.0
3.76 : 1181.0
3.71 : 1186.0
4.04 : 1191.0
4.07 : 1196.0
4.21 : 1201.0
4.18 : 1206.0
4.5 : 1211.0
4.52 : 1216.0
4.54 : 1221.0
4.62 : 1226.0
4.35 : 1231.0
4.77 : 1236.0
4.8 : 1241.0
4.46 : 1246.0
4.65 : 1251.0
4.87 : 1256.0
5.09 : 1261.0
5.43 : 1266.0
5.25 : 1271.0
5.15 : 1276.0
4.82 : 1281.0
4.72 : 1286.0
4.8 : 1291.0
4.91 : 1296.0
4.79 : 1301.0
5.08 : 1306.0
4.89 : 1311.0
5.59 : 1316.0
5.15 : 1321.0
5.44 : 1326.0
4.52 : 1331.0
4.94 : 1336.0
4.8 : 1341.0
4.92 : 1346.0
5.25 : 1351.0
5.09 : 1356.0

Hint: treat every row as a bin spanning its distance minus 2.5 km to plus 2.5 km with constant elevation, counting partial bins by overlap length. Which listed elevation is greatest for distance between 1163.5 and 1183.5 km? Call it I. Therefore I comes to 3.93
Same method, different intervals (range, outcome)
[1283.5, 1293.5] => 4.8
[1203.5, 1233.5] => 4.62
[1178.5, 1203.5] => 4.21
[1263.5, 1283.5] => 5.43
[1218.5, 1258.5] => 4.87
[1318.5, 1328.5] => 5.44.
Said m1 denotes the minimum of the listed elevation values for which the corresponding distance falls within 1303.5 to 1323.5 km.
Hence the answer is 4.89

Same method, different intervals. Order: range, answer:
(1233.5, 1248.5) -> 4.46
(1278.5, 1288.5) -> 4.72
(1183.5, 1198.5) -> 3.71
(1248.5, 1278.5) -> 4.65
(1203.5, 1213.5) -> 4.18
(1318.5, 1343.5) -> 4.52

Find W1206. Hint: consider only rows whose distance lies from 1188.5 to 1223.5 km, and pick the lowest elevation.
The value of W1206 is 4.04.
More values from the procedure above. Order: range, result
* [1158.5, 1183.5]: 3.55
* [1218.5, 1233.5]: 4.35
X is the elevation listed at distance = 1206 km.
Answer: 4.18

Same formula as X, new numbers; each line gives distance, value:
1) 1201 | 4.21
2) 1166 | 3.79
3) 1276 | 5.15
